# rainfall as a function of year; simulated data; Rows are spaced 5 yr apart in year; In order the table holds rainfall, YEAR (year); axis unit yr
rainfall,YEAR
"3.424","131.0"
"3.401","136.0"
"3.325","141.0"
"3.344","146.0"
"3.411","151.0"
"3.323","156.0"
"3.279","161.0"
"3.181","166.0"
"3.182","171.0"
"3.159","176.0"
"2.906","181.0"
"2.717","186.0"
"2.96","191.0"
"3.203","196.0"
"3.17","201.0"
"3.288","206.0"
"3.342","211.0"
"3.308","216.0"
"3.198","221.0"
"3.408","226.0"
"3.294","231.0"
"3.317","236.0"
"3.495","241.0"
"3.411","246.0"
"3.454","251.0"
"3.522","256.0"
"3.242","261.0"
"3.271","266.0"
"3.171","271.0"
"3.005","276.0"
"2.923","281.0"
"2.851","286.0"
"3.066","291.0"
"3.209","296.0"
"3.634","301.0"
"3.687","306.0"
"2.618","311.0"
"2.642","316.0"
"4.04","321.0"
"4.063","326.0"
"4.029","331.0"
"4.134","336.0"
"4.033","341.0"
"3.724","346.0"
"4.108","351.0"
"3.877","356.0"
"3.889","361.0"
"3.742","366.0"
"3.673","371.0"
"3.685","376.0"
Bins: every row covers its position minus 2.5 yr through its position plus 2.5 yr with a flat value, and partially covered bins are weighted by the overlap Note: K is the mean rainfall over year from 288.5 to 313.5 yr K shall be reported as 3.24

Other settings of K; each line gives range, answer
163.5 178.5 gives 3.17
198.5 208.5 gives 3.23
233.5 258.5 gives 3.44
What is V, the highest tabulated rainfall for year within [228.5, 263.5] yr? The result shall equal 3.522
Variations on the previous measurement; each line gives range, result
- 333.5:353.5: 4.134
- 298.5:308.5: 3.687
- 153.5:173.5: 3.323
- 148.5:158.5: 3.411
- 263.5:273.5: 3.271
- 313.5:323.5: 4.04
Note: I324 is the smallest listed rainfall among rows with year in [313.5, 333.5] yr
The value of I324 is 2.642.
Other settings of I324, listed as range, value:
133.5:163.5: 3.279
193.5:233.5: 3.17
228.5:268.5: 3.242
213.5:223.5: 3.198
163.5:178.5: 3.159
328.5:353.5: 3.724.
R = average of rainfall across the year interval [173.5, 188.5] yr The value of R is 2.93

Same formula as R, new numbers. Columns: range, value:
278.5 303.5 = 3.14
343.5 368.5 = 3.87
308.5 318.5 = 2.63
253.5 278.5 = 3.24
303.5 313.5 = 3.15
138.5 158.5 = 3.35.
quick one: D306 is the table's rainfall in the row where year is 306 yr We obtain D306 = 3.687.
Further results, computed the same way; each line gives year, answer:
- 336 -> 4.134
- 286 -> 2.851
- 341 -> 4.033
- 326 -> 4.063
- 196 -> 3.203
